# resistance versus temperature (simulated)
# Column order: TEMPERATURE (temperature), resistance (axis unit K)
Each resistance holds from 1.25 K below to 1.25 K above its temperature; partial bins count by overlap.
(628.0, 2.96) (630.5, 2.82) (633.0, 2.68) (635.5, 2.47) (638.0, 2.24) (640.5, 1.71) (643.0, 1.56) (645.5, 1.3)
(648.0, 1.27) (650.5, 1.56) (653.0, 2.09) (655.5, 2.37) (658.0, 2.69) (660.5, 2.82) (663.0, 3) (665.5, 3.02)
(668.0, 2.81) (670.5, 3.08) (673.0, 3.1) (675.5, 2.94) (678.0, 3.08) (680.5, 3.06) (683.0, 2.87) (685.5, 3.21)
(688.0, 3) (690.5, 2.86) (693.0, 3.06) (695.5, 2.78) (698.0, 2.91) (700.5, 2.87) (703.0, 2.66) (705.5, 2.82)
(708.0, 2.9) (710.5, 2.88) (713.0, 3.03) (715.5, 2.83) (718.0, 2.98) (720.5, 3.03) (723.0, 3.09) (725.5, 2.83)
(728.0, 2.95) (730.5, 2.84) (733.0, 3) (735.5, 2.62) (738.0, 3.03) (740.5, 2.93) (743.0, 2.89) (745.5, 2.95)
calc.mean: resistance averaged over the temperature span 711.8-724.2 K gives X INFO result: 2.99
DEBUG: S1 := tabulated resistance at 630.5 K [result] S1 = 2.82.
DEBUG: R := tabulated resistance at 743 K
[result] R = 2.89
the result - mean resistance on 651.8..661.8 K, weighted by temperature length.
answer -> 2.5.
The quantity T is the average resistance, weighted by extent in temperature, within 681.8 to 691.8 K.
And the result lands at 2.99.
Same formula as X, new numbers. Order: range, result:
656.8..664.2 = 2.84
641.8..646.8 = 1.43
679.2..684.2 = 2.97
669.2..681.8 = 3.05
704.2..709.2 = 2.86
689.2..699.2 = 2.9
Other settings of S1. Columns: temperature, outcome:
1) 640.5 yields 1.71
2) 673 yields 3.1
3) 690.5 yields 2.86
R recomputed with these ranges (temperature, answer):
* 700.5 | 2.87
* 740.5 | 2.93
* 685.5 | 3.21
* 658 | 2.69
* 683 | 2.87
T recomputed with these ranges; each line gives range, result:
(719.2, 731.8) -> 2.95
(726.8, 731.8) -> 2.9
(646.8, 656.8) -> 1.83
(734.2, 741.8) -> 2.86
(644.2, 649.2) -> 1.29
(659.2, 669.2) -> 2.91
